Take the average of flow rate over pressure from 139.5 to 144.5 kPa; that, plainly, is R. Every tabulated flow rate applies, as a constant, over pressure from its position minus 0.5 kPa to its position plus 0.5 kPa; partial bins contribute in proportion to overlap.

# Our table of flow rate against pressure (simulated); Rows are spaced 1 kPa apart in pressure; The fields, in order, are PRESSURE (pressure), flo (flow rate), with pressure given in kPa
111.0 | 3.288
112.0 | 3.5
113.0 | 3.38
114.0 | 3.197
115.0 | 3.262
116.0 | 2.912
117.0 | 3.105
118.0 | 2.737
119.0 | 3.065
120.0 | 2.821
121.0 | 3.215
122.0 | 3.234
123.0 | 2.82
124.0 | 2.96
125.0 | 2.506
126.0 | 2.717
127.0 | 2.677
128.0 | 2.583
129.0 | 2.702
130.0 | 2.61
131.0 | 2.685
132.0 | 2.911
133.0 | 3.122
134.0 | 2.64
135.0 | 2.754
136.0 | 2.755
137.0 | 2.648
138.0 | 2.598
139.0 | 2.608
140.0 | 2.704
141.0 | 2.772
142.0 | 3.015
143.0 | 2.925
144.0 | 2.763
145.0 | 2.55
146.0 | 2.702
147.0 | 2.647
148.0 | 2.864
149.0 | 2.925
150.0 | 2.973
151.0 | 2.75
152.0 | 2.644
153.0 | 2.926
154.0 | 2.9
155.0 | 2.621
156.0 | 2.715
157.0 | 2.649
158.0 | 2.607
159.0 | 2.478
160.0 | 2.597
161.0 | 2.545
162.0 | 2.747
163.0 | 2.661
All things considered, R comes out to 2.84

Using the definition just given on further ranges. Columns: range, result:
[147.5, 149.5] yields 2.89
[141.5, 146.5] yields 2.79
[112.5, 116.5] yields 3.19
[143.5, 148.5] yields 2.71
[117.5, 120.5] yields 2.87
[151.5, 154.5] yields 2.82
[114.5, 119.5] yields 3.02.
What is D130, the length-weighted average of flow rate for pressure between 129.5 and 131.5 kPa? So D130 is 2.65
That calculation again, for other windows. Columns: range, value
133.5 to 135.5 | 2.7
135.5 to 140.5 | 2.66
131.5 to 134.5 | 2.89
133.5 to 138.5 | 2.68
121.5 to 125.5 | 2.88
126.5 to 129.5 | 2.65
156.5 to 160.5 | 2.58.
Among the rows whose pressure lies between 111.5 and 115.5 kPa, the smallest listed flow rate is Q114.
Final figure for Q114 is 3.197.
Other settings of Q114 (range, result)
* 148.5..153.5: 2.644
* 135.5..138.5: 2.598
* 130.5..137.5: 2.64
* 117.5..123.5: 2.737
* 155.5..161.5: 2.478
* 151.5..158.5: 2.607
